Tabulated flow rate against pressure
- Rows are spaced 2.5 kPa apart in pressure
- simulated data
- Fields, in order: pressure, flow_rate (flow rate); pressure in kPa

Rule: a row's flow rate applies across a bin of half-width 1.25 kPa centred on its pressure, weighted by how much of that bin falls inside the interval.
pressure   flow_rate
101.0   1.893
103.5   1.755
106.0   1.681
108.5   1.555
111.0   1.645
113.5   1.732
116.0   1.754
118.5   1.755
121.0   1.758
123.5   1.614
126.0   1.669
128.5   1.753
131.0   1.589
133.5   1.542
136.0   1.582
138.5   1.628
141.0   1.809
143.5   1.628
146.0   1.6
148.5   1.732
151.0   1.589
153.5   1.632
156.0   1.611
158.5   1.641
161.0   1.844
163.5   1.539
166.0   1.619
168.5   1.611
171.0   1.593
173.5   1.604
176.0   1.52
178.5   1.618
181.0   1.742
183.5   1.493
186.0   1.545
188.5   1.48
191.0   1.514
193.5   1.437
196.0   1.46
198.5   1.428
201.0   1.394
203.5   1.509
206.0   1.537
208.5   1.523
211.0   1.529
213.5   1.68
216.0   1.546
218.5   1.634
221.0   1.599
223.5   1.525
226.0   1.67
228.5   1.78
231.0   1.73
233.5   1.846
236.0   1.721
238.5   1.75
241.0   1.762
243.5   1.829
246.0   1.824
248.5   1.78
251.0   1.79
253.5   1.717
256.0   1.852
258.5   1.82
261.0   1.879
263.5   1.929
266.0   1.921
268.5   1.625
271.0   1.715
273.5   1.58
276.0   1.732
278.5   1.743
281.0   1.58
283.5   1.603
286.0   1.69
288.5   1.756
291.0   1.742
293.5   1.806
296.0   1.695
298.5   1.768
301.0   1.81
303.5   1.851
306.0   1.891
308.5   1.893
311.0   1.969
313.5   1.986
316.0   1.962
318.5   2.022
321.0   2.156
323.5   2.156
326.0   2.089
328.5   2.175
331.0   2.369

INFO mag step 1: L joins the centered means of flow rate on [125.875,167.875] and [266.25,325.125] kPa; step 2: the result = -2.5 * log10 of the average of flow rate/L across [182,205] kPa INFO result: 0.15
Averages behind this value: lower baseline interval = 1.65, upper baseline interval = 1.82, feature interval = 1.48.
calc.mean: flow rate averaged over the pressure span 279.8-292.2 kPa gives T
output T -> 1.67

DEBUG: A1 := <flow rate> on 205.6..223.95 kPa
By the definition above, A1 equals 1.58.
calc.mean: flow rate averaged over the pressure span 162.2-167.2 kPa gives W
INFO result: 1.58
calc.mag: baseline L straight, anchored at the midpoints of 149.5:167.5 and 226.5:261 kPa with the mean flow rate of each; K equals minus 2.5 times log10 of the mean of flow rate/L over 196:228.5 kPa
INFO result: 0.118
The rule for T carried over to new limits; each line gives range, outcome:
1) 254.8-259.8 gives 1.84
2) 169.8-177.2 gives 1.57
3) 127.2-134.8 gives 1.63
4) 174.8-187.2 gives 1.58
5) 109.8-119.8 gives 1.72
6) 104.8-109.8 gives 1.62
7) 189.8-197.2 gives 1.47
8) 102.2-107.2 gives 1.72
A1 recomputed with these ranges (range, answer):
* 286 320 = 1.85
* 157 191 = 1.6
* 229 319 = 1.79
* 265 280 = 1.71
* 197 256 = 1.66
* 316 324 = 2.08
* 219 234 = 1.68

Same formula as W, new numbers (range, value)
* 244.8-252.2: 1.8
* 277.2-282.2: 1.66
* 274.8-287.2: 1.67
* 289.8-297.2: 1.75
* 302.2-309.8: 1.88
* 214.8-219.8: 1.59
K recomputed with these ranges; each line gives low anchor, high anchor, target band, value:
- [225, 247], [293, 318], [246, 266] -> -0.02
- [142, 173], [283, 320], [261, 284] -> 0.04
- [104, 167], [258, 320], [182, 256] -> 0.07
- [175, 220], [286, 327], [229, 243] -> -0.07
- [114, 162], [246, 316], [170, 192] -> 0.09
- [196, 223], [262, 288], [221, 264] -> -0.09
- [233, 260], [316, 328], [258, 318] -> 0.10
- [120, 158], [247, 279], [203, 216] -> 0.11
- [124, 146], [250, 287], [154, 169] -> 0.01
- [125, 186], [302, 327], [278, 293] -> 0.14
